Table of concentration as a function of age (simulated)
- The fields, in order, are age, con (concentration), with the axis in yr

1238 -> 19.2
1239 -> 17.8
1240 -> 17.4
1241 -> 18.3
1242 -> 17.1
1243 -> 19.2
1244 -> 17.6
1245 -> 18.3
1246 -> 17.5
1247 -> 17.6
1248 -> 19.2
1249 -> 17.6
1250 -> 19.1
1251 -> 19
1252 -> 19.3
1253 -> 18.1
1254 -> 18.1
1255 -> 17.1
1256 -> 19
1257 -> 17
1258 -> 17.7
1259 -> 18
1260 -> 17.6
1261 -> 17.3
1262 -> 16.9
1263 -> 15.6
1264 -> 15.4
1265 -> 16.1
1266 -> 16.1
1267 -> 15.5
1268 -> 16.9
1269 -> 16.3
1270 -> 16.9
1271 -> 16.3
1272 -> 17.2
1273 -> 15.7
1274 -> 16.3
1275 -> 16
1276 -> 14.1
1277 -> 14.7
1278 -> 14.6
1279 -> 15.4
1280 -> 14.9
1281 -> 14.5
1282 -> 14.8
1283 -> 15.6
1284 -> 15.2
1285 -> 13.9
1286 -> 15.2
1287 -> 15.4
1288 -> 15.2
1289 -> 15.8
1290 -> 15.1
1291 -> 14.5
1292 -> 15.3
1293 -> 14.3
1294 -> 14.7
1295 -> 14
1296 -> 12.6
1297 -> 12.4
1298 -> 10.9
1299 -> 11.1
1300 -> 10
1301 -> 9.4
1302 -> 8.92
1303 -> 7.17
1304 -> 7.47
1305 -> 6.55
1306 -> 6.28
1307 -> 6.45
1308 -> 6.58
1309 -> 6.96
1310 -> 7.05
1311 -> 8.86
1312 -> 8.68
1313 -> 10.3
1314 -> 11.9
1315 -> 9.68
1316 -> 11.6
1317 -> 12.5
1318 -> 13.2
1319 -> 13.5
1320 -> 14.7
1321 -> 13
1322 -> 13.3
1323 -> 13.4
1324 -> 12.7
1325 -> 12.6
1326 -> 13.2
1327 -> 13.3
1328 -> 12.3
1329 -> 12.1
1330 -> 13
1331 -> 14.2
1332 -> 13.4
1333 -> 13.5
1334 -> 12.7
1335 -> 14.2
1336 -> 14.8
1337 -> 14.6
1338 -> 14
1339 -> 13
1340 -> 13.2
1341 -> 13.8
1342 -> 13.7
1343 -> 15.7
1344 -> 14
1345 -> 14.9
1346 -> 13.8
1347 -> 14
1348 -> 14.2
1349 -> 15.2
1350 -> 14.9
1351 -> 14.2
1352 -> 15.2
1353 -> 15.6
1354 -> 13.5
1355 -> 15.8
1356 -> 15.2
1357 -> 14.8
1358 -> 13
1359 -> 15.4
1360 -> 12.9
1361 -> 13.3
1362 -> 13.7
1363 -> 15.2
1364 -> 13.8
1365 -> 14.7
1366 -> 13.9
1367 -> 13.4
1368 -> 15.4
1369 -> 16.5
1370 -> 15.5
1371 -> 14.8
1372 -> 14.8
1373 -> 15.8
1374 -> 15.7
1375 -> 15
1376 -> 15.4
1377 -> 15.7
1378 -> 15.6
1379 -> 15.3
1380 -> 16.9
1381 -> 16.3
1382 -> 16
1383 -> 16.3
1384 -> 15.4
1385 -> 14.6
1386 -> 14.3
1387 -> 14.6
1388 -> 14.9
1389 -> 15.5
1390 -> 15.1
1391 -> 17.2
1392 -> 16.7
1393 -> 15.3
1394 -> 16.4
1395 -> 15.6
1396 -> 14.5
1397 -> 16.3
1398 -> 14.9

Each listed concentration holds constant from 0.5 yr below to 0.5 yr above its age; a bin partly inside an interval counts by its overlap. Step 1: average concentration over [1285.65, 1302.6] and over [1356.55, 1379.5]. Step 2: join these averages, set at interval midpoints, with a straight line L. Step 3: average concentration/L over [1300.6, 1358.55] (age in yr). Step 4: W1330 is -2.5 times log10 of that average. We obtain 0.14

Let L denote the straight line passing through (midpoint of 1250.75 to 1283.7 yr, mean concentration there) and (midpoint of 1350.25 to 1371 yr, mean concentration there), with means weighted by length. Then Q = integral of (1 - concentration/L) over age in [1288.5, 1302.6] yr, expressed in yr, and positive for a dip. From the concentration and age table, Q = 2.79 yr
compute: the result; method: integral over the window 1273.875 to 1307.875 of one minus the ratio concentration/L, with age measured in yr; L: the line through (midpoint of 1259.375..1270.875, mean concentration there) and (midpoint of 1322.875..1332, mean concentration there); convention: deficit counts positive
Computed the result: 5.20 yr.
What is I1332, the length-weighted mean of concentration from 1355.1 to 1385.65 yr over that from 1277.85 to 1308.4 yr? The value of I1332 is 1.2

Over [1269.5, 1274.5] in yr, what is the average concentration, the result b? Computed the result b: 16.5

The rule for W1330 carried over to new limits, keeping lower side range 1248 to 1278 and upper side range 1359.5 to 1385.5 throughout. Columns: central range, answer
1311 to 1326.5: 0.30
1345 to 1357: 0.05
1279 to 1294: 0.11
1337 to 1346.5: 0.11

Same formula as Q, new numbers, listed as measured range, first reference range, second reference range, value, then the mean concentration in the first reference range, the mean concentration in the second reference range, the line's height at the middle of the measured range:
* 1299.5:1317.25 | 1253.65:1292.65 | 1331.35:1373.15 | 7.7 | 16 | 14.4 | 15.3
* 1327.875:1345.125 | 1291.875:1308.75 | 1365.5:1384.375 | -1.4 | 10.1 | 15.5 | 12.7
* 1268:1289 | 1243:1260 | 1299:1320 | -2.2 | 18.2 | 9.33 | 14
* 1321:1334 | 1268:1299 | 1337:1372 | 1.4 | 14.9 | 14.4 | 14.6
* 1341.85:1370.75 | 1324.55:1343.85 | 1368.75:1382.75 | 0.2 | 13.6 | 15.7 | 14.7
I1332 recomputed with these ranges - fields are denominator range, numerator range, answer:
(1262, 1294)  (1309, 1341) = 0.81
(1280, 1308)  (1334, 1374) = 1.18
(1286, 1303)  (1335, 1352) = 1.10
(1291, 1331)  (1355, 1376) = 1.32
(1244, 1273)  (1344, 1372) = 0.84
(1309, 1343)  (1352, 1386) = 1.19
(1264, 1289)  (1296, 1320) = 0.62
